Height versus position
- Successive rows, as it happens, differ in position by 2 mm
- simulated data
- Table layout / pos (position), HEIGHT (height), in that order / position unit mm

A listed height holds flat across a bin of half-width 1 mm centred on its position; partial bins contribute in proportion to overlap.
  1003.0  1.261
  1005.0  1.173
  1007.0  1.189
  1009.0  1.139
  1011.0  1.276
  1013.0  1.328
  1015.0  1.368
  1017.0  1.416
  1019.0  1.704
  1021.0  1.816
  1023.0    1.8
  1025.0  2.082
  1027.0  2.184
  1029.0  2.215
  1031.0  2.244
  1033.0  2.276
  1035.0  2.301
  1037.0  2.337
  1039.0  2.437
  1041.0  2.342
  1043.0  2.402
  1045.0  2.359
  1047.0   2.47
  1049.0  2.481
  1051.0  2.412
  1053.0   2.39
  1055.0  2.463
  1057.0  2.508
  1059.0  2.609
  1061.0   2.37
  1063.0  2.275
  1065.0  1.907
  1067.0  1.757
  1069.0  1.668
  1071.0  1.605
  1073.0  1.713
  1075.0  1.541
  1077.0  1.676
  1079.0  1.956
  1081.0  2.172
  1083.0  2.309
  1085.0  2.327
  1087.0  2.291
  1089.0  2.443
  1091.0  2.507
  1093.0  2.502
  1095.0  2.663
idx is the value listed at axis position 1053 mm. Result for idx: 2.39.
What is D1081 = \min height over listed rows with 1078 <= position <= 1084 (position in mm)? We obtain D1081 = 1.956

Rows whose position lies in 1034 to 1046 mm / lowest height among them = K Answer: 2.301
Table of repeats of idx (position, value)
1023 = 1.8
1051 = 2.412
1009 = 1.139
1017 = 1.416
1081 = 2.172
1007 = 1.189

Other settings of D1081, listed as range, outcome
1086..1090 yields 2.291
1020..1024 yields 1.8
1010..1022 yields 1.276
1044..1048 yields 2.359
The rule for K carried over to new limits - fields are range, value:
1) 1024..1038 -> 2.082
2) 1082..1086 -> 2.309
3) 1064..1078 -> 1.541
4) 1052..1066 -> 1.907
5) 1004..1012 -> 1.139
